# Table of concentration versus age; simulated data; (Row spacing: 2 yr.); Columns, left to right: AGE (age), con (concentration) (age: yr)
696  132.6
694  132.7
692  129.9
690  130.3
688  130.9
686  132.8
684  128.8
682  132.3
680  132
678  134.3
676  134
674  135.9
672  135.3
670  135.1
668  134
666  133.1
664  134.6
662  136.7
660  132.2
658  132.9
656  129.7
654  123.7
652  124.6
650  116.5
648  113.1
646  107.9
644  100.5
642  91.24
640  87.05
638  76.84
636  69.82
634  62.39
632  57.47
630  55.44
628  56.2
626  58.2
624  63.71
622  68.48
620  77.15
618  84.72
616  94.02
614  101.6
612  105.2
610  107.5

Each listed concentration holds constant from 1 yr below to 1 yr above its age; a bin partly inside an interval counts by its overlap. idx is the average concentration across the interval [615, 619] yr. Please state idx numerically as 89.4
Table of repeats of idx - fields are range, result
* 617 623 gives 76.8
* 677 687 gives 132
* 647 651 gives 115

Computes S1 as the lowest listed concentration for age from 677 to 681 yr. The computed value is 132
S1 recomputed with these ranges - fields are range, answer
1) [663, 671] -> 133.1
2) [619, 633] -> 55.44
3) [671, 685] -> 128.8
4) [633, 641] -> 62.39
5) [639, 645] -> 87.05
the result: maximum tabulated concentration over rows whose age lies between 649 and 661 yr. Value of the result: 132.9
